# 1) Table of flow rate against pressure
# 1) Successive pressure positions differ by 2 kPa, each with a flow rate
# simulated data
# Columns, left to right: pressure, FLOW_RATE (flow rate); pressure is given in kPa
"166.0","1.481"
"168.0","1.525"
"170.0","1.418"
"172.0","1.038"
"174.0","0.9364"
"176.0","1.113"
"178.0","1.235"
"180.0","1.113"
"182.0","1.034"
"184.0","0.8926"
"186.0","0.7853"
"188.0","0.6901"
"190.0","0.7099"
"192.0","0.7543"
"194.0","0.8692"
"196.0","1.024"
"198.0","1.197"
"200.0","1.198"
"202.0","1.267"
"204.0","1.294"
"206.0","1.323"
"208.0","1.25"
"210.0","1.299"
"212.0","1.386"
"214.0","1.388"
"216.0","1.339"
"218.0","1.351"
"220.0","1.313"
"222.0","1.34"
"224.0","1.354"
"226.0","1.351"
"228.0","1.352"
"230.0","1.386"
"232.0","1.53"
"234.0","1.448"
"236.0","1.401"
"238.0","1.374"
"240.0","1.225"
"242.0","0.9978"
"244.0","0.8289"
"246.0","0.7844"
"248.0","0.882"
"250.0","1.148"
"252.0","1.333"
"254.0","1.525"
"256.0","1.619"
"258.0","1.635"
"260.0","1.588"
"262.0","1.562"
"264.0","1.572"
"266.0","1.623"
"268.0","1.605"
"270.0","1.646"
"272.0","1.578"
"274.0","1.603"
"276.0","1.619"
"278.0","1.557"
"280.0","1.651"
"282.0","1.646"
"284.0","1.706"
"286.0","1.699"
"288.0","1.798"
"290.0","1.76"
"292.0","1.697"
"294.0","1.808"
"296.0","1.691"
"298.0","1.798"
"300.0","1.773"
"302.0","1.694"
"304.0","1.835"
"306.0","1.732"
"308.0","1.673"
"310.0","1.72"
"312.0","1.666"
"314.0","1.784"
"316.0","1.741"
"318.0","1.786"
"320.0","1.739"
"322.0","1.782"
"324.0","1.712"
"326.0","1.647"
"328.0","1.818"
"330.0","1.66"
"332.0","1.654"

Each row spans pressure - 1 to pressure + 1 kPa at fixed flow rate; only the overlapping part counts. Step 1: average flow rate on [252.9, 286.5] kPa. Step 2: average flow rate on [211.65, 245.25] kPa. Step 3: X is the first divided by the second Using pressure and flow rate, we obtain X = 1.23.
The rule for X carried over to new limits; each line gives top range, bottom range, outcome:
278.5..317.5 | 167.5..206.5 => 1.63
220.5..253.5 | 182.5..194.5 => 1.57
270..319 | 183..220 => 1.53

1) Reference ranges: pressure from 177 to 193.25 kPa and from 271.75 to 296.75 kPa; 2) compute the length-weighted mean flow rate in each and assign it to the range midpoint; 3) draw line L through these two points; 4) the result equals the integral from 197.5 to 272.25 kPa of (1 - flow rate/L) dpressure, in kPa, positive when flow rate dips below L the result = -4.1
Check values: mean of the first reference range 0.901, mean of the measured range 1.35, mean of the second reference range 1.68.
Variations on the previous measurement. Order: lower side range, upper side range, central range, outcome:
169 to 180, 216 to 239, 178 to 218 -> 4.77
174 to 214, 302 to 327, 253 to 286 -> -2.73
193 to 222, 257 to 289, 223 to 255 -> 4.11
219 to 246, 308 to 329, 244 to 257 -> 1.84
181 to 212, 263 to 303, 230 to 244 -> 0.43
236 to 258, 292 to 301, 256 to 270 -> -2.24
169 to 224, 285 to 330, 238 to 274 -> 2.43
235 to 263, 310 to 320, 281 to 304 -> -2.25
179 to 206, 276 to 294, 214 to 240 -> -2.42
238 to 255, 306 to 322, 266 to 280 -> -2.64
